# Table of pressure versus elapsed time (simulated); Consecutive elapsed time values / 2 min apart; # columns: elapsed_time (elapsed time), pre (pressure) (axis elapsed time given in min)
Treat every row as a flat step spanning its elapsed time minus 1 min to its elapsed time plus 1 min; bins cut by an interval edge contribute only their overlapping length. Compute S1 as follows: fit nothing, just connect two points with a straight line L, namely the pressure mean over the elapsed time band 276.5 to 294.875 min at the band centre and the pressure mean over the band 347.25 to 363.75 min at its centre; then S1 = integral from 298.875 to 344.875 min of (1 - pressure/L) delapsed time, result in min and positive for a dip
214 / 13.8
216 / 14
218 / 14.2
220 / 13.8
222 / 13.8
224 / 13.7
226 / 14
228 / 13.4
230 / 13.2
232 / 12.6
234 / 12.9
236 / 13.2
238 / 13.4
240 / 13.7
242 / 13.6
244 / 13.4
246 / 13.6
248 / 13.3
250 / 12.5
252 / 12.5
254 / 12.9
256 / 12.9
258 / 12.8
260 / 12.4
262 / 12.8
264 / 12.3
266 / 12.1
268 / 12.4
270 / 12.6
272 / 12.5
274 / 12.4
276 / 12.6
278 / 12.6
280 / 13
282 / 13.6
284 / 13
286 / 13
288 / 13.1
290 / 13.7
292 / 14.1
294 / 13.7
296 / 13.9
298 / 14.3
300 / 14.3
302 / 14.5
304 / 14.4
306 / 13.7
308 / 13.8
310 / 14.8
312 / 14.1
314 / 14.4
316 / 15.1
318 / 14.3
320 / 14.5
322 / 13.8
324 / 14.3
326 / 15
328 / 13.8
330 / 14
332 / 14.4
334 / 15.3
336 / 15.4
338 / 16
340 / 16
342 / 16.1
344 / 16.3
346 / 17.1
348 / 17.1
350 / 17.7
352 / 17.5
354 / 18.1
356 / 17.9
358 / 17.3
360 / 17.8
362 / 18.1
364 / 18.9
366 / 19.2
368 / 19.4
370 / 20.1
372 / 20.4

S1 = 2.6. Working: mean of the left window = 13.3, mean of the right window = 17.8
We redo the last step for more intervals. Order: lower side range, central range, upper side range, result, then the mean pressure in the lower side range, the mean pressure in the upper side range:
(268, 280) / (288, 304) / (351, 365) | -0.1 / 12.6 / 17.9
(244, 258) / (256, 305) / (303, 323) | 1.6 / 13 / 14.3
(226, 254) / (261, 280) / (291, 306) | 1.6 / 13.2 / 14.1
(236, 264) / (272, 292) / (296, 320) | 1.0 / 13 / 14.3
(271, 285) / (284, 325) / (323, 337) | -1.0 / 12.8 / 14.6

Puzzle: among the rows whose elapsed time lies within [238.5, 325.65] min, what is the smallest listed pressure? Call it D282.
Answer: 12.1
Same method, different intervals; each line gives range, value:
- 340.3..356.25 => 16.1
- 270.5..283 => 12.4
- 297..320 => 13.7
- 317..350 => 13.8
